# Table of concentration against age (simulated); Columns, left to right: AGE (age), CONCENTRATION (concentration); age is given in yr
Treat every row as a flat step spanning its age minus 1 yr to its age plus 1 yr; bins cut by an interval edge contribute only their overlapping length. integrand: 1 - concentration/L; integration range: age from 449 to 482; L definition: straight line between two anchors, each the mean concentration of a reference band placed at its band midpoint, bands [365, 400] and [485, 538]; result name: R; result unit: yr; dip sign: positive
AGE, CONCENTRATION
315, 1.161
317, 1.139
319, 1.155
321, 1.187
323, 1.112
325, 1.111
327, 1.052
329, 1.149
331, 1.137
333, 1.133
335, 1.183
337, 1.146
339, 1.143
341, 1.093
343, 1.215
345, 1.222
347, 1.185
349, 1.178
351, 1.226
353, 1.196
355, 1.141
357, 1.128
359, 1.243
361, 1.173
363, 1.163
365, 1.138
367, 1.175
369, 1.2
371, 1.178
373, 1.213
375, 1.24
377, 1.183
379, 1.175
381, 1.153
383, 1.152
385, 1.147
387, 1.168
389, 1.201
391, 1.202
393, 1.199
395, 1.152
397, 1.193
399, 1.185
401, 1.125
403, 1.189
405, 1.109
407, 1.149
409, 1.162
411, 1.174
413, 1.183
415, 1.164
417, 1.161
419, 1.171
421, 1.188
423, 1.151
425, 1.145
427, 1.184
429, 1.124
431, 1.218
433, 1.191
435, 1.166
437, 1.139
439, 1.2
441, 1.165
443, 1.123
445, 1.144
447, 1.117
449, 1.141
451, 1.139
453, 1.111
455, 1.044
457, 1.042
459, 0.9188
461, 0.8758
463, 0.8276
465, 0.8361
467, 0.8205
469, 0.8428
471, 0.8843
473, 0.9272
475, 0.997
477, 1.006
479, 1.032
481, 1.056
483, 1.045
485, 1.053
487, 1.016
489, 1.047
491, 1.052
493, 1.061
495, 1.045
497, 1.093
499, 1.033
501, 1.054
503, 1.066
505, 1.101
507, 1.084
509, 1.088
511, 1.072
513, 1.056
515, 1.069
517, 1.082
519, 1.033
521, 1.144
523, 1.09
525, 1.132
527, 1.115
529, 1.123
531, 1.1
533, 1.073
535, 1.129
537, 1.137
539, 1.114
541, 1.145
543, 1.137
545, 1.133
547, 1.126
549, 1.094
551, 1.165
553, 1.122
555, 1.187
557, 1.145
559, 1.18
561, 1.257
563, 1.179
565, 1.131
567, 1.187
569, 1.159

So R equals 4.5 yr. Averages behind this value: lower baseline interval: 1.18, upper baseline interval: 1.08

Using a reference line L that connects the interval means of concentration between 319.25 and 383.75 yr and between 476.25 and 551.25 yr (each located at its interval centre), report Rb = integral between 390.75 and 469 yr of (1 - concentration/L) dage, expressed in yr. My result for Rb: 1.1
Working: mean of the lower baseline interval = 1.17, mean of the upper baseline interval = 1.08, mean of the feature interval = 1.11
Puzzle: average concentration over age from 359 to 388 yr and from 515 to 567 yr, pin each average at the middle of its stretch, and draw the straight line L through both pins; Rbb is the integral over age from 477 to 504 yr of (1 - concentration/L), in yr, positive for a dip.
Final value 2.3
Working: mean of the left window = 1.18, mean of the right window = 1.13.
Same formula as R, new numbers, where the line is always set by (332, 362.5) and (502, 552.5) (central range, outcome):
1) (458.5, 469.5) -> 2.7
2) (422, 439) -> -0.4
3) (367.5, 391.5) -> -0.5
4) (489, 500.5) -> 0.6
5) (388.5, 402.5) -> -0.3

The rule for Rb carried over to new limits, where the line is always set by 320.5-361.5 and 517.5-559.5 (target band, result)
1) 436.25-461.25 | 0.98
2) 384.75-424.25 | -0.73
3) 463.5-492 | 4.13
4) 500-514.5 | 0.71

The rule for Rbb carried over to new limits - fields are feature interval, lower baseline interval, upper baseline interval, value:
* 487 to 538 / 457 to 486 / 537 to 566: -1.7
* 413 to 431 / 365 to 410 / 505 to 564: -0.1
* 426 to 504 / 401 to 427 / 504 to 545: 6.0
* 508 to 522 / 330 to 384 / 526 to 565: 0.8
